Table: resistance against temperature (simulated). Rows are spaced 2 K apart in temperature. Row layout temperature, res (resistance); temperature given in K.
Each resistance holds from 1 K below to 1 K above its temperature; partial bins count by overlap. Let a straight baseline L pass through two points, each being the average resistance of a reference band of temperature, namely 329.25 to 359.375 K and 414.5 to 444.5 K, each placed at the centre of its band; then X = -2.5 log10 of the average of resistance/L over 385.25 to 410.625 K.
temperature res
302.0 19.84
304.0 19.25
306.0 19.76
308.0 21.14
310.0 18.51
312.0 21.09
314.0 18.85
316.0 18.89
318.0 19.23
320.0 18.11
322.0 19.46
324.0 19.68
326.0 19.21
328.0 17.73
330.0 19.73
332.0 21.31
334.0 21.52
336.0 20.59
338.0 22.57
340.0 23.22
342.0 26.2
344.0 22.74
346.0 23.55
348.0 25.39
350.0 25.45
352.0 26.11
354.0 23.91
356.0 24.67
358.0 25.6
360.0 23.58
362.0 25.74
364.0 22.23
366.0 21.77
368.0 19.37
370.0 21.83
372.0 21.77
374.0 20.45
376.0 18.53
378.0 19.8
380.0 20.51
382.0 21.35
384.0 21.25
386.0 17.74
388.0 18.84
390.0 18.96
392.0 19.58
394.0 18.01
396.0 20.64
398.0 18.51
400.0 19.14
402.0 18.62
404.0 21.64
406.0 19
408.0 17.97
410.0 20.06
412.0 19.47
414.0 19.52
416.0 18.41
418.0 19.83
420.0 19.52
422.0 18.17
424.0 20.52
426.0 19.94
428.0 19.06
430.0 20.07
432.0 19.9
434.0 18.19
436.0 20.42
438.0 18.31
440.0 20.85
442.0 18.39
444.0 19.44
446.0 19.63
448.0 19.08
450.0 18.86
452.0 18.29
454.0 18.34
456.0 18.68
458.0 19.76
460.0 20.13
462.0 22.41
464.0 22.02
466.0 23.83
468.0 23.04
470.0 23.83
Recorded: 0.10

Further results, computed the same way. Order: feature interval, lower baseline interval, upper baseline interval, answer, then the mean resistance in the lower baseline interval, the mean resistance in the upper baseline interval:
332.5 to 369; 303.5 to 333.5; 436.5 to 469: -0.197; 19.5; 20.1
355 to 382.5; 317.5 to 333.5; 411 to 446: -0.135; 19.4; 19.4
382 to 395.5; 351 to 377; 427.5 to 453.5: 0.123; 22.7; 19.3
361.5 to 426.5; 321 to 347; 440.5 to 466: 0.035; 21.3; 19.8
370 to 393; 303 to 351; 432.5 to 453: 0.008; 21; 19.2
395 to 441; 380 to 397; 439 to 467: 0.017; 19.6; 20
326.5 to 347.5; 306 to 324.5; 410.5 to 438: -0.131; 19.5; 19.4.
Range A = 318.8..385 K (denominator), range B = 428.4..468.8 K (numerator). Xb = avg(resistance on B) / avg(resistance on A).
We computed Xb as 0.9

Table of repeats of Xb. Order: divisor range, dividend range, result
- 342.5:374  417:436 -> 0.83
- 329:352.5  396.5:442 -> 0.84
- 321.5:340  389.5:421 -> 0.95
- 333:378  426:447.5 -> 0.85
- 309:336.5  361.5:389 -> 1.06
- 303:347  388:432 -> 0.94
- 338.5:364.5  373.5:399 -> 0.80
